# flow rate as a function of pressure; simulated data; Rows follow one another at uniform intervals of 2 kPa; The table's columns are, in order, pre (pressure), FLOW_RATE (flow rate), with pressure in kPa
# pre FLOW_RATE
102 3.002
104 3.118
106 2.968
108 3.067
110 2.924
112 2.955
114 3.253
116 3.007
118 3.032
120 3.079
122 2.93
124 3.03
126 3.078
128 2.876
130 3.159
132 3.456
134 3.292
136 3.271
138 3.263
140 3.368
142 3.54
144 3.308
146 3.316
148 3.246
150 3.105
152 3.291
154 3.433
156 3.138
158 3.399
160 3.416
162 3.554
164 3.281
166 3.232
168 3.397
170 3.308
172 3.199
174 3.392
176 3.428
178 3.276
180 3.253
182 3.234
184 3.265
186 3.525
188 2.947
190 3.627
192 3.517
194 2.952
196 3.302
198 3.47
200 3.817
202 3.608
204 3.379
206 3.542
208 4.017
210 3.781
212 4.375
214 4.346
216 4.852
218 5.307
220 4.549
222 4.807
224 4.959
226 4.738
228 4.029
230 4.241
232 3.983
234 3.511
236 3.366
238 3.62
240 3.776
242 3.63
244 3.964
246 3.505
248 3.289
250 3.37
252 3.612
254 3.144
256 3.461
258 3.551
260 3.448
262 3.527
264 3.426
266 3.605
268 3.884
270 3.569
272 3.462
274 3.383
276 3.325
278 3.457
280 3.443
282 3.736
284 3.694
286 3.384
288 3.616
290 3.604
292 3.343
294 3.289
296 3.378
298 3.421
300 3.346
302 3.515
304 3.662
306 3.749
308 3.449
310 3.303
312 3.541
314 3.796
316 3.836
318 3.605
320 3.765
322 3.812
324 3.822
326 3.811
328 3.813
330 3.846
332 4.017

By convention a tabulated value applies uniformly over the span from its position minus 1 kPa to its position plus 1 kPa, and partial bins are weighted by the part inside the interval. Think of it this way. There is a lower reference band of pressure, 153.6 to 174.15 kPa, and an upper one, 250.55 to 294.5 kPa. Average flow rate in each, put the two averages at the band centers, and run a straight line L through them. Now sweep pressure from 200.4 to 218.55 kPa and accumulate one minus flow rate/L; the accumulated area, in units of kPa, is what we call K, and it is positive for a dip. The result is -3.7 kPa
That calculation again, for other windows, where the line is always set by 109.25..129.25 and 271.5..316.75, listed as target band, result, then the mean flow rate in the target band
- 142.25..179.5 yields -2.21 kPa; 3.32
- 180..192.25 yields -0.49 kPa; 3.33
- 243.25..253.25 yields -0.44 kPa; 3.53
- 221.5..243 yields -4.57 kPa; 4.04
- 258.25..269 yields -0.48 kPa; 3.58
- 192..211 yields -1.69 kPa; 3.54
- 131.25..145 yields -1.27 kPa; 3.36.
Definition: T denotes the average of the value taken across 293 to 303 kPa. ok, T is 3.39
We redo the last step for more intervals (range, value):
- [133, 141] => 3.3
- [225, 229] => 4.38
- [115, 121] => 3.04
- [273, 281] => 3.4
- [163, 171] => 3.3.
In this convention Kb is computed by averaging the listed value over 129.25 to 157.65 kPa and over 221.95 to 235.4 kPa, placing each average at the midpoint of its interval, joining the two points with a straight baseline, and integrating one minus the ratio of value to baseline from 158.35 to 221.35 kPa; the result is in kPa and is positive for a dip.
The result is 3.5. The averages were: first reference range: 3.3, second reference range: 4.26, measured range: 3.62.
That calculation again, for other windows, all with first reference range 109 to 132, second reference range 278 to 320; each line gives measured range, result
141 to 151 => -0.59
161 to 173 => -0.58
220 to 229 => -3.48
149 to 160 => -0.51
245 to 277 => -0.35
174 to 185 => -0.31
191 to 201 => -0.48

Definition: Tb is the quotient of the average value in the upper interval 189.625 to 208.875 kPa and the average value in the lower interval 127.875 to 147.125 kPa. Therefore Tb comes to 1.06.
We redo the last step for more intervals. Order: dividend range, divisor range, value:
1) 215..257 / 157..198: 1.20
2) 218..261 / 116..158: 1.21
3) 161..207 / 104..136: 1.09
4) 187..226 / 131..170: 1.19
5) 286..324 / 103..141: 1.14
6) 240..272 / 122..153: 1.10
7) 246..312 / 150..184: 1.05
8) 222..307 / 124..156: 1.12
